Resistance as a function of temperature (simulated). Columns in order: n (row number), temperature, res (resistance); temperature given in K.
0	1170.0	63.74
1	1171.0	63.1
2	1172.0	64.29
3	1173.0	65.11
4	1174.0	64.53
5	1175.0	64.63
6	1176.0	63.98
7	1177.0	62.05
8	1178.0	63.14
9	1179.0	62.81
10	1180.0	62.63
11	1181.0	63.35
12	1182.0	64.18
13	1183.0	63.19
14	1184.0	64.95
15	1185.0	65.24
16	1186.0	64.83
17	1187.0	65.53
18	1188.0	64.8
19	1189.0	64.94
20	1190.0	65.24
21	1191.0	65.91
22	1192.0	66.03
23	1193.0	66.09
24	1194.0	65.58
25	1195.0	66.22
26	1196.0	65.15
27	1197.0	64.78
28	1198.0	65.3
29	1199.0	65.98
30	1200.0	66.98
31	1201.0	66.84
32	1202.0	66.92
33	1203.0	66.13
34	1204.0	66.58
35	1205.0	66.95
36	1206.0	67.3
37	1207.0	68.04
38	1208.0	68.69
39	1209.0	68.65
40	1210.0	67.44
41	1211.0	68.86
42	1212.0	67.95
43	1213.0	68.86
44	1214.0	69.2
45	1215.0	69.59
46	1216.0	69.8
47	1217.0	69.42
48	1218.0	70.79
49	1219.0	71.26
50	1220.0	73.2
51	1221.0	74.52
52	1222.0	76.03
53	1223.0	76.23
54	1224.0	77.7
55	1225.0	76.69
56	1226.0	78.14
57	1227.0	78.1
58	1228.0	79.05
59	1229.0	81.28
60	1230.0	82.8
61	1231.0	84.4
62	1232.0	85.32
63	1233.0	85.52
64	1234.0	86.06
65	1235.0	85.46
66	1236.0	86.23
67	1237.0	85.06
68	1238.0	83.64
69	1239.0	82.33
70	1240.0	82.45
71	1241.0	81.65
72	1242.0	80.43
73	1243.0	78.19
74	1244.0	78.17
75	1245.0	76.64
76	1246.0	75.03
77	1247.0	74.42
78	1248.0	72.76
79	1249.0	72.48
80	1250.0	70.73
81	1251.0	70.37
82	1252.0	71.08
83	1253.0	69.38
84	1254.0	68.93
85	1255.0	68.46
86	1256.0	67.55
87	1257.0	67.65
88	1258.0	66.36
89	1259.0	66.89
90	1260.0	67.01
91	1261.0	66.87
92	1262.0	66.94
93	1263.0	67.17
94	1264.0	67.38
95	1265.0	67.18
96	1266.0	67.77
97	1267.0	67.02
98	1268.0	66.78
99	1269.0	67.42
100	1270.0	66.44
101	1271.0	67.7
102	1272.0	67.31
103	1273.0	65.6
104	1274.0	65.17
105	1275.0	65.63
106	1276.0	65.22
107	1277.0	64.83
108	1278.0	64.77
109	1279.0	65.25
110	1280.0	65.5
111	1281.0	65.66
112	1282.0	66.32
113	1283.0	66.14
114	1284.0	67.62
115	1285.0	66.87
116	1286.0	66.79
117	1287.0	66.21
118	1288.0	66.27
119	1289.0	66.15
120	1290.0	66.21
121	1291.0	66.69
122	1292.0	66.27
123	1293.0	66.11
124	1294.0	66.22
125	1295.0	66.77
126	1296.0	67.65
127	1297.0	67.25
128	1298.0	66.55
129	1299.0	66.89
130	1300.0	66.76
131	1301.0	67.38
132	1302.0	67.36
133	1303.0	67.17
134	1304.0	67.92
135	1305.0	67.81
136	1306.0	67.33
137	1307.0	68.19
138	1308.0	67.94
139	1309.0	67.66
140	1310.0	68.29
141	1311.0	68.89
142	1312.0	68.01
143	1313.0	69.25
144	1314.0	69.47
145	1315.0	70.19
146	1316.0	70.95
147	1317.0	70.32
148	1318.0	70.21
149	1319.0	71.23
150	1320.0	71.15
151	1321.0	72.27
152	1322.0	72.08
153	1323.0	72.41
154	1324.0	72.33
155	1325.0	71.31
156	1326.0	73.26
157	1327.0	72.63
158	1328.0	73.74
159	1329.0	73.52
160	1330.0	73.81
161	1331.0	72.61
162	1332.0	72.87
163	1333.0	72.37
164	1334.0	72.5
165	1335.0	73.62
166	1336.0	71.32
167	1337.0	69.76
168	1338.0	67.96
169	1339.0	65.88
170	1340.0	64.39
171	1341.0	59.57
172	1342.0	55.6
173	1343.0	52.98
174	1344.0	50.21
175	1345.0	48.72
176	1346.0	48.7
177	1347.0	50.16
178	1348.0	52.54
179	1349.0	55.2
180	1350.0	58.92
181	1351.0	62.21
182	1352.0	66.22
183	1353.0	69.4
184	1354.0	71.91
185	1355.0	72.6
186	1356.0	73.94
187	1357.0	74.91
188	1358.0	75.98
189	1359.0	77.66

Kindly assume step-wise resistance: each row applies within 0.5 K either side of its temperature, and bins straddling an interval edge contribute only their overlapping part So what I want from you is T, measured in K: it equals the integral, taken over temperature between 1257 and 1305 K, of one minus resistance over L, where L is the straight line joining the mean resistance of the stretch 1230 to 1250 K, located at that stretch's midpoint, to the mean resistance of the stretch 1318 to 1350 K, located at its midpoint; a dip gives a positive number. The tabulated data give 4.9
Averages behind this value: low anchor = 80.7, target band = 66.6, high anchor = 66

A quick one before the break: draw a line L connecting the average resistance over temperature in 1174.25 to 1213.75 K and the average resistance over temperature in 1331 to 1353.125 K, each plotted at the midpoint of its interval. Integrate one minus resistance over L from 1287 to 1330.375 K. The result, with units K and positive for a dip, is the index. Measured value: -4.3 K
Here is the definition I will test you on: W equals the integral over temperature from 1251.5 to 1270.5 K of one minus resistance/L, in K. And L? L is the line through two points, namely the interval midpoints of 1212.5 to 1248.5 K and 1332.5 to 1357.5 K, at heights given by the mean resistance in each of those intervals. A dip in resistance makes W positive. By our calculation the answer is 1.7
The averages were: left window 78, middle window 67.6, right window 63.3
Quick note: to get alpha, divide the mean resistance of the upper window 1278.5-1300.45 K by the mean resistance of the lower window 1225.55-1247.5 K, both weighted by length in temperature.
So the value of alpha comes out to 0.82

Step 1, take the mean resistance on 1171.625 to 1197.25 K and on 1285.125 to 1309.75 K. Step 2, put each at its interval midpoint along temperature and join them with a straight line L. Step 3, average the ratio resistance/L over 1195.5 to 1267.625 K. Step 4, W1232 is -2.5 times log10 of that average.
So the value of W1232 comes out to -0.11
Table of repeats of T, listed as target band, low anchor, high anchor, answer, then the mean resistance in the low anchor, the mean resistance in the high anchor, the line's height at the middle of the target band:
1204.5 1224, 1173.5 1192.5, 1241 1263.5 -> -0.82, 64.3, 71.3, 67.5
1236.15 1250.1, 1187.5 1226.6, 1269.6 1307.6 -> -2.20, 68.9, 66.5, 67.8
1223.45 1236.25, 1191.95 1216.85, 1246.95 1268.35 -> -2.65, 67.2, 68.6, 67.9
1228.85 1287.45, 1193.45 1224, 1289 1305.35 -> -3.62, 68.8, 66.9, 67.7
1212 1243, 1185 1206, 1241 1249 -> -2.27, 65.9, 76.6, 72.8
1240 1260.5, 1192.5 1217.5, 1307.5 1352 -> -1.65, 67.3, 66.6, 67.1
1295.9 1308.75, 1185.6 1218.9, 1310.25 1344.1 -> 0.27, 67.1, 69.3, 68.9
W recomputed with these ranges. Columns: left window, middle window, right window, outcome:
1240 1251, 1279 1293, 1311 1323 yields 1.27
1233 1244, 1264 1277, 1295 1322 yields 1.68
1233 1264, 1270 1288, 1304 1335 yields 1.71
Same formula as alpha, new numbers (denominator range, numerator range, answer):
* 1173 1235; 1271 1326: 0.97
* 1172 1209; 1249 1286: 1.03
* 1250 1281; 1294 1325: 1.03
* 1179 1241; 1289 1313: 0.94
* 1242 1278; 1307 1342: 1.02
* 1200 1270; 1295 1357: 0.92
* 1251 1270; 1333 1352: 0.89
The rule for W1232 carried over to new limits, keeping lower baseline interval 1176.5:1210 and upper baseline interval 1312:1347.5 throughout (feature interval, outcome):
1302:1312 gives -0.013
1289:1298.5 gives 0.005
